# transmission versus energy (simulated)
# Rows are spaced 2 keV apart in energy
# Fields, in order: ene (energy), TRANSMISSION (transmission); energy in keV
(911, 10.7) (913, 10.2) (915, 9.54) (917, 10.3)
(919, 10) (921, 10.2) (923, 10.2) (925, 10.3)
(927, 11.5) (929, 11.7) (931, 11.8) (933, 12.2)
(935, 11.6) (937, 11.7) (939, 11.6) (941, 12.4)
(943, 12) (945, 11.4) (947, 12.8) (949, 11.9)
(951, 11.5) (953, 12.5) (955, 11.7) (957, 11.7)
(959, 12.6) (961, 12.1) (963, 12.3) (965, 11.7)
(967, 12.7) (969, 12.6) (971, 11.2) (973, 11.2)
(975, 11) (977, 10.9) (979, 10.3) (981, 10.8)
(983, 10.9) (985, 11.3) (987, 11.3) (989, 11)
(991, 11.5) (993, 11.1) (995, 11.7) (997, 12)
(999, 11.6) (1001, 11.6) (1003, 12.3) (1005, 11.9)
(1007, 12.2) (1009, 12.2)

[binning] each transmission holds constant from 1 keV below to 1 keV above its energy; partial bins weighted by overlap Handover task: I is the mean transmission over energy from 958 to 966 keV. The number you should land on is 12.2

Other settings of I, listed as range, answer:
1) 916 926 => 10.2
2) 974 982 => 10.8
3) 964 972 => 12.1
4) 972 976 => 11.1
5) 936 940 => 11.6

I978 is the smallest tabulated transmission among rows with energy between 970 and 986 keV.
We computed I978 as 10.3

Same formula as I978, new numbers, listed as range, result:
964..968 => 11.7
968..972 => 11.2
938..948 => 11.4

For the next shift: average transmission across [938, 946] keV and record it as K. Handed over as 11.8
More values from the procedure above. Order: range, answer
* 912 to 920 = 10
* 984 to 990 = 11.2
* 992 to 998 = 11.6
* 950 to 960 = 12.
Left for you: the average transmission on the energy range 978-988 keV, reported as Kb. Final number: 10.9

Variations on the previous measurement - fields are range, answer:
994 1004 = 11.8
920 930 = 10.8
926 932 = 11.7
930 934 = 12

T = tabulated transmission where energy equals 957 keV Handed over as 11.7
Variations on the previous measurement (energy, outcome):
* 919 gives 10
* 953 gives 12.5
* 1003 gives 12.3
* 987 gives 11.3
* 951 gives 11.5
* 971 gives 11.2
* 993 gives 11.1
